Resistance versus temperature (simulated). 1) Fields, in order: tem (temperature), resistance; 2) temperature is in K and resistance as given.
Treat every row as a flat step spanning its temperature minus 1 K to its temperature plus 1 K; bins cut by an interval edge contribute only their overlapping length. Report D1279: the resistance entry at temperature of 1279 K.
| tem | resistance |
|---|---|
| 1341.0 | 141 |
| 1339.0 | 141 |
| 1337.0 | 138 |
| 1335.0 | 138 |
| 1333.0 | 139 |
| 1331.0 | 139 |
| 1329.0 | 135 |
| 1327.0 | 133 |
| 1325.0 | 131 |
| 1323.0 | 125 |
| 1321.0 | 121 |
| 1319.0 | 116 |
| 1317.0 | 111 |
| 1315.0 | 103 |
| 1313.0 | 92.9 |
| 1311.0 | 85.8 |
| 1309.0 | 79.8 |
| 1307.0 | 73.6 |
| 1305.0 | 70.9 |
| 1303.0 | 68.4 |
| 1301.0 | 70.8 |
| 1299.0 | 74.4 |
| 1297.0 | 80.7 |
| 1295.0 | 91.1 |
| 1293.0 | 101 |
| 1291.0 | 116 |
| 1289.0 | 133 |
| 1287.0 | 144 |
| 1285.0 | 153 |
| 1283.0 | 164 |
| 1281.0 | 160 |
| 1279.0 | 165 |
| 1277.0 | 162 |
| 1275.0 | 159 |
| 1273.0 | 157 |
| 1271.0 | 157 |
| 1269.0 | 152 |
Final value 165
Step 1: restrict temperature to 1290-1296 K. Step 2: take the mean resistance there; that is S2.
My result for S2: 103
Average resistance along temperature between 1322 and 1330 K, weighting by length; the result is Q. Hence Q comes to 131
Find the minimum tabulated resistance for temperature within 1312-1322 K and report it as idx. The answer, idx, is 92.9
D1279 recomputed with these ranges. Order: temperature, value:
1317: 111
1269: 152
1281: 160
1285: 153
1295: 91.1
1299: 74.4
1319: 116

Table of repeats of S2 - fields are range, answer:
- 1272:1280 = 161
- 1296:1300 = 77.6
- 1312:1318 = 102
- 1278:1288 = 157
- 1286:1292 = 131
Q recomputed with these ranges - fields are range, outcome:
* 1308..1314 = 86.2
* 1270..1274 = 157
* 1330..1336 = 139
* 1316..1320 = 114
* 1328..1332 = 137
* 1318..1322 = 118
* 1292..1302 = 83.6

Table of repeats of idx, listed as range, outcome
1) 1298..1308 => 68.4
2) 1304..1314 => 70.9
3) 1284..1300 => 74.4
